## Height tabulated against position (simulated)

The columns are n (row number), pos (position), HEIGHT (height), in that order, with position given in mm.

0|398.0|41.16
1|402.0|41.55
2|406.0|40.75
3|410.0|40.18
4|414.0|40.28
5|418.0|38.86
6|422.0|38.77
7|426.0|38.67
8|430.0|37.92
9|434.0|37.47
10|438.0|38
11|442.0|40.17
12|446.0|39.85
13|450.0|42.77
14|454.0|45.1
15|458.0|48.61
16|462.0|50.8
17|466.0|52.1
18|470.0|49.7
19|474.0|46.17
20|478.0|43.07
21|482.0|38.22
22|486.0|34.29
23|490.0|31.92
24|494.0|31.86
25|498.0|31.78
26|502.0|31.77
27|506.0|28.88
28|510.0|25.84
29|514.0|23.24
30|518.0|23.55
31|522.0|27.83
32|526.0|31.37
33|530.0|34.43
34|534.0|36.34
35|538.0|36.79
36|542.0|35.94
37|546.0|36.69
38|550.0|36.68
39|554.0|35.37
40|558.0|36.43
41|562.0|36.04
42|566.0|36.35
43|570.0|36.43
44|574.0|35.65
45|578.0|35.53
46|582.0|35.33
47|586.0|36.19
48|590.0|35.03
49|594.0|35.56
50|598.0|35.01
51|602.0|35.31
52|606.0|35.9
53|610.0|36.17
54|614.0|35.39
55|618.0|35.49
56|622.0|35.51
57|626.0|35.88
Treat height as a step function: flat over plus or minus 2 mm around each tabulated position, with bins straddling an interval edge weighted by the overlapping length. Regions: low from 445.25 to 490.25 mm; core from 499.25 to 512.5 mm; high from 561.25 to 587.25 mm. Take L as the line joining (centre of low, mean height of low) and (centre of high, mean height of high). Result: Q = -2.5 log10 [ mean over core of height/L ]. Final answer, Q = 0.39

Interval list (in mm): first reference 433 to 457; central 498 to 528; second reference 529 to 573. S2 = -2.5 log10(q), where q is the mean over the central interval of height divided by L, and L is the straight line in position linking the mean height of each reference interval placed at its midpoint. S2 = 0.338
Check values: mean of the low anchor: 41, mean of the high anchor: 36.2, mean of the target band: 27.8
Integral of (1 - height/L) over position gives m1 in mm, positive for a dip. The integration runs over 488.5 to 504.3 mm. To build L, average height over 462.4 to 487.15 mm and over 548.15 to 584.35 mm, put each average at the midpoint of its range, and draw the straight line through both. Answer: 4.0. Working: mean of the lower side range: 44.7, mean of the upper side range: 36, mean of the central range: 31.8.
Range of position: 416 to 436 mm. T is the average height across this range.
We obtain 38.3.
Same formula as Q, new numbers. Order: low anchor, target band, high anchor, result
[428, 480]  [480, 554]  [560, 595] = 0.23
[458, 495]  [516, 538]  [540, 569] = 0.22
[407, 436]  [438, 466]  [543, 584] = -0.17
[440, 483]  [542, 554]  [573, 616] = 0.08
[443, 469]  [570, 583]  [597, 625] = 0.07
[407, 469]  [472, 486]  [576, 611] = -0.03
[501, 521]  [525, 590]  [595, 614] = -0.16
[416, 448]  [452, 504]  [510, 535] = -0.21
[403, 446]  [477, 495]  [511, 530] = -0.13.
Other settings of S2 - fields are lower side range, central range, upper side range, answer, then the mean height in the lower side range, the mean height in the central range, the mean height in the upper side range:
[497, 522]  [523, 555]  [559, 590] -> -0.130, 27.4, 35.2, 35.9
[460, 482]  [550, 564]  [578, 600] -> 0.077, 47.4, 36.1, 35.4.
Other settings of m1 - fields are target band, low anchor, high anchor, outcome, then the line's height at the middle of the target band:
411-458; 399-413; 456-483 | 3.81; 43.7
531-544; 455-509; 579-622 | 0.54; 37.8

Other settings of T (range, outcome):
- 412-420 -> 39.6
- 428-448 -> 38.7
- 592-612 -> 35.6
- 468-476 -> 47.9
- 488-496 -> 31.9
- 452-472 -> 49.3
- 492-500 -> 31.8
